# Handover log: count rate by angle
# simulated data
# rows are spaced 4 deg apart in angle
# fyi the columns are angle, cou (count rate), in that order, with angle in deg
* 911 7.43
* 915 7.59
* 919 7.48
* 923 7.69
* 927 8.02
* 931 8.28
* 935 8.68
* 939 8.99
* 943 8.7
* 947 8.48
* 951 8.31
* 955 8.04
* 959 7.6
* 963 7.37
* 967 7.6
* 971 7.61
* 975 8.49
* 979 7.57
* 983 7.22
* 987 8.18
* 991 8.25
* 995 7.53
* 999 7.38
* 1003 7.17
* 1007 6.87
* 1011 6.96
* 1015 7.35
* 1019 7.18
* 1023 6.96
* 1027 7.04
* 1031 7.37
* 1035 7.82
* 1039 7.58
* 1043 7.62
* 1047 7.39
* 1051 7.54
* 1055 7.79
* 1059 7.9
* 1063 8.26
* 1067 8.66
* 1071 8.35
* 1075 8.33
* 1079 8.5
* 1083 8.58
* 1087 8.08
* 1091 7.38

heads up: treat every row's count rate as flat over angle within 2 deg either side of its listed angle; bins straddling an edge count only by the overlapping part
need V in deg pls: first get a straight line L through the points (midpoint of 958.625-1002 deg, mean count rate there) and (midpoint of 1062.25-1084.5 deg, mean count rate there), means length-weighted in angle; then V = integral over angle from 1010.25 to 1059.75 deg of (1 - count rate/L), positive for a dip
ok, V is 4.4 deg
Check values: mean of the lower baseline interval 7.7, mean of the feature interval 7.42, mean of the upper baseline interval 8.45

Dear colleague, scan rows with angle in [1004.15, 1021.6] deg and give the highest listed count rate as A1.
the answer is 7.35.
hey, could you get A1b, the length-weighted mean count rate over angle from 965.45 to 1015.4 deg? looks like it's 7.56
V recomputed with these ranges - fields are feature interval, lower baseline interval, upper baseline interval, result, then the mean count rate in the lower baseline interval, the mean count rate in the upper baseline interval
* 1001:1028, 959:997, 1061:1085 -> 3.2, 7.75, 8.45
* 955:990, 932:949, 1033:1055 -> 2.6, 8.69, 7.61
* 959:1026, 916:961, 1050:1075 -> 5.6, 8.19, 8.12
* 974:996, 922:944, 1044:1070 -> 0.9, 8.41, 7.93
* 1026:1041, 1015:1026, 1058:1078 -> -0.1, 7.12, 8.33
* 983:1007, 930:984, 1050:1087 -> 1.6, 8.08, 8.22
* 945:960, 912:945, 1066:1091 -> 0.1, 8.16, 8.32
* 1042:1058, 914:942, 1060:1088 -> 1.4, 8.14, 8.39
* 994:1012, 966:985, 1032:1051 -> 1.1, 7.7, 7.58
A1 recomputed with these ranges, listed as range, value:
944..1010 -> 8.49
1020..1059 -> 7.9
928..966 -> 8.99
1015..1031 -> 7.37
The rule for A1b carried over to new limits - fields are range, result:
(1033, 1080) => 7.97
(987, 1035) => 7.34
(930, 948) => 8.65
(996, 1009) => 7.17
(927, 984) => 8.08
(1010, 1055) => 7.37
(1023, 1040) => 7.39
